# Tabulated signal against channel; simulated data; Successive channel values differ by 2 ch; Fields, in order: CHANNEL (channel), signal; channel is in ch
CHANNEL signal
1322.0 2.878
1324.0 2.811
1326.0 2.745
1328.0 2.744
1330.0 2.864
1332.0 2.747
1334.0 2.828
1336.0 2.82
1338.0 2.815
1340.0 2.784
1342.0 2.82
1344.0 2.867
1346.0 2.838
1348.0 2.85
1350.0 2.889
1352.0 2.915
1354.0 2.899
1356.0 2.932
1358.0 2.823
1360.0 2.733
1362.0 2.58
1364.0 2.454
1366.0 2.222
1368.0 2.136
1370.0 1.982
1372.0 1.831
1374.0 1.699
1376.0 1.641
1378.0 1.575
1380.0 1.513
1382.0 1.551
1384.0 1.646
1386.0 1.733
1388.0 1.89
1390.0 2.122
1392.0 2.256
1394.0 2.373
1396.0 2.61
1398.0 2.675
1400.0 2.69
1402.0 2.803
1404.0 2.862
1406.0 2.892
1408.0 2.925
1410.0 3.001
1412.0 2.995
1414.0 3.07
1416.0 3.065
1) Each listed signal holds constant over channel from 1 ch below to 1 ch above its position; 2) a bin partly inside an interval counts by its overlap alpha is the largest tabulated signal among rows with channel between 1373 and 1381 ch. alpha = 1.699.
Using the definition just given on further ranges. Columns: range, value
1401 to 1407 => 2.892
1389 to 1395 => 2.373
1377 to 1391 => 2.122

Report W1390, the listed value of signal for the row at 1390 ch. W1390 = 2.122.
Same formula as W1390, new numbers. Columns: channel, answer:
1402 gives 2.803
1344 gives 2.867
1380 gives 1.513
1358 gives 2.823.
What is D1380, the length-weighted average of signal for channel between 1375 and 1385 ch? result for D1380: 1.59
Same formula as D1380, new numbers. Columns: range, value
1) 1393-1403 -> 2.63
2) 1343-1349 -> 2.85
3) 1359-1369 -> 2.43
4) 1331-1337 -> 2.8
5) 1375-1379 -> 1.61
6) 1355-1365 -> 2.7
